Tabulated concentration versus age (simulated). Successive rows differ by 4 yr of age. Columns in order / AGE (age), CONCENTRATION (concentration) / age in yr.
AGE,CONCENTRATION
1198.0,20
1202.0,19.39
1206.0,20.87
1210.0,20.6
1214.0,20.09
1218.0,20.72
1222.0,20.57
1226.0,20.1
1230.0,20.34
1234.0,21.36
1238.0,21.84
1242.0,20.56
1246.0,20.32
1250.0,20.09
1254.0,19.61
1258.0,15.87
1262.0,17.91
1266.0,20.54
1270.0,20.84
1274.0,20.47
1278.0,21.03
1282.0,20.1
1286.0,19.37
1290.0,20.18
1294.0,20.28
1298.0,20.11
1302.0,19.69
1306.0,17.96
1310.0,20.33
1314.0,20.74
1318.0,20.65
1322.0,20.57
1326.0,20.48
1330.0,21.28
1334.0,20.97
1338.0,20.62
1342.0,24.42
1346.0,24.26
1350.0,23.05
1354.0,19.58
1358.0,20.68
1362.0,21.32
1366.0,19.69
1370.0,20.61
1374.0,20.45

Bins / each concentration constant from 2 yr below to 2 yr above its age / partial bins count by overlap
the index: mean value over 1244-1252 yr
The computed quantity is 20.2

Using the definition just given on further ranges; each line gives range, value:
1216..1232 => 20.4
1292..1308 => 19.5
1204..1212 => 20.7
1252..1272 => 19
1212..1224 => 20.5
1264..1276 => 20.6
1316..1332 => 20.7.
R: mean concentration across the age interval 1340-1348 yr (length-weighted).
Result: 24.3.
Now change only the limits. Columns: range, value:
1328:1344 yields 21.8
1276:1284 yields 20.6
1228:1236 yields 20.9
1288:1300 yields 20.2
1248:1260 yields 18.5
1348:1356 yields 21.3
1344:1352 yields 23.7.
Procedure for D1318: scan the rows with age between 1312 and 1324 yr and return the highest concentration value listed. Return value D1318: 20.74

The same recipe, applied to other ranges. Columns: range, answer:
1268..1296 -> 21.03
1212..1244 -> 21.84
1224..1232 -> 20.34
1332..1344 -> 24.42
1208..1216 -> 20.6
